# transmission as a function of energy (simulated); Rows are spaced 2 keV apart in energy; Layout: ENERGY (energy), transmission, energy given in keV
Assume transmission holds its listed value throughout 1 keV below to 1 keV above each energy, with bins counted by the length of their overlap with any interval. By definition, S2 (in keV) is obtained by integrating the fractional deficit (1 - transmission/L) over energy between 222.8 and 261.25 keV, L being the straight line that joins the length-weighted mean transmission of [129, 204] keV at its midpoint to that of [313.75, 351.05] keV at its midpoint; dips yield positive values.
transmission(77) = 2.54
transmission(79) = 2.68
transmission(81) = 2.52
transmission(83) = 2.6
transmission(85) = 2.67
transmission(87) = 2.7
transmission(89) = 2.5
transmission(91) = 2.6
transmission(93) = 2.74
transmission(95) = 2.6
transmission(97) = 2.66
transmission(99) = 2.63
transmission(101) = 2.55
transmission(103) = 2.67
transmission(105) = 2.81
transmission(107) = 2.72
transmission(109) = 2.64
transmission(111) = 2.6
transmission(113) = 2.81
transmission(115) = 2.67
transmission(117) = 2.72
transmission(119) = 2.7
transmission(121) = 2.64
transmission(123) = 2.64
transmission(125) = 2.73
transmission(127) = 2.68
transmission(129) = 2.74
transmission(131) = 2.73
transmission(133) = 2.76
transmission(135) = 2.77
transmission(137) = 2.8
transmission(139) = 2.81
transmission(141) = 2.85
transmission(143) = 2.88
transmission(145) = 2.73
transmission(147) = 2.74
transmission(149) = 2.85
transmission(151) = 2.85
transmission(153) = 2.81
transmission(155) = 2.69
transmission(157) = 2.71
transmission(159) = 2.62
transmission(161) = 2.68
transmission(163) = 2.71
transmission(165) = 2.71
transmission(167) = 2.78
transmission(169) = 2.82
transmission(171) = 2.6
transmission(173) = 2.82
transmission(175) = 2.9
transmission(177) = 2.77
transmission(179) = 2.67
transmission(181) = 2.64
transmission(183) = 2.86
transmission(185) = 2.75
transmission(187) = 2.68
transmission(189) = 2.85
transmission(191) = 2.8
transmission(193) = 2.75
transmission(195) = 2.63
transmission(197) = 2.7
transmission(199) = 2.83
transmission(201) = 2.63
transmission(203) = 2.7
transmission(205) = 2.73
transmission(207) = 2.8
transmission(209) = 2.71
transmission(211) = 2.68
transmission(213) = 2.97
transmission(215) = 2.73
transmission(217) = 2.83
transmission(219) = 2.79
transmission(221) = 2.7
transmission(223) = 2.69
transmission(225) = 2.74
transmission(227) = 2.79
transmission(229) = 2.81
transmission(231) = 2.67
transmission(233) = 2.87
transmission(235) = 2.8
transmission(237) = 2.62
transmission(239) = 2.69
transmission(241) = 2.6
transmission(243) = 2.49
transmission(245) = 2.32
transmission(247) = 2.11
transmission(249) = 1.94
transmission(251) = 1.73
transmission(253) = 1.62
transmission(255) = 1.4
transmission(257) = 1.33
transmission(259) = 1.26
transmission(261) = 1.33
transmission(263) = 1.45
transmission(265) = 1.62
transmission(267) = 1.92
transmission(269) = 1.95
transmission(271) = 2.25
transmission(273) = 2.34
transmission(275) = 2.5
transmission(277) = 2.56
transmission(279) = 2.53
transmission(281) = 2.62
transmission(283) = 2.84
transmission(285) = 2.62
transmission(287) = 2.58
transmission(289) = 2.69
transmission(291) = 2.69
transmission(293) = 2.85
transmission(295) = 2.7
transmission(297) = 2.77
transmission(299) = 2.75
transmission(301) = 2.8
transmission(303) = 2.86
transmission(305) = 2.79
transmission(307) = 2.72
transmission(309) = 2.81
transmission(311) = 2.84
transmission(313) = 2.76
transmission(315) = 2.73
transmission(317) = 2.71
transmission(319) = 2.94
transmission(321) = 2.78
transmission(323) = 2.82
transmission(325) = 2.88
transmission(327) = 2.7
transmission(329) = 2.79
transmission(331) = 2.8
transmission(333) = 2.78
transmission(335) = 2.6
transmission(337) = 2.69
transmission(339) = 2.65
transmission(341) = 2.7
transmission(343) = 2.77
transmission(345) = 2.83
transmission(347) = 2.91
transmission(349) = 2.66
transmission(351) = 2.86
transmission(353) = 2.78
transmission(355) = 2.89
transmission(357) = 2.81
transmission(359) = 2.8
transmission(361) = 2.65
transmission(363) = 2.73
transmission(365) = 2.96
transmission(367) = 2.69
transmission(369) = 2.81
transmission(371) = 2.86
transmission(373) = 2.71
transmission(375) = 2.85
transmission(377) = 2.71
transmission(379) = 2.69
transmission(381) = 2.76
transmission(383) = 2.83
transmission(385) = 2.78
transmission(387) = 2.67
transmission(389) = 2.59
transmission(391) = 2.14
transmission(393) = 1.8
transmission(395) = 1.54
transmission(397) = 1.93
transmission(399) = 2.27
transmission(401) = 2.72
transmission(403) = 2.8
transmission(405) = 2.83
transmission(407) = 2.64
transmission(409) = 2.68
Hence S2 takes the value 7.11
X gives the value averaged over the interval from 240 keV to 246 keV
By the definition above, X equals 2.47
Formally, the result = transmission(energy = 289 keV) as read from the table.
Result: 2.69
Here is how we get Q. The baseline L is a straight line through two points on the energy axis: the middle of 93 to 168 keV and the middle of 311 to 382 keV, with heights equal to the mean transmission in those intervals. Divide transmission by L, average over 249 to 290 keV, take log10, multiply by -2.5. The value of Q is 0.32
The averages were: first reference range 2.72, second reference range 2.77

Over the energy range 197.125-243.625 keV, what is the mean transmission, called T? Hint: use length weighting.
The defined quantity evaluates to 2.73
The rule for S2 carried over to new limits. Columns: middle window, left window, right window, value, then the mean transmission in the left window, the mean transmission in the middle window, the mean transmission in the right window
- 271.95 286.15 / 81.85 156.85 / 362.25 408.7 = 0.32 keV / 2.71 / 2.57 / 2.58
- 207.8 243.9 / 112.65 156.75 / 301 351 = 0.39 keV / 2.75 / 2.73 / 2.77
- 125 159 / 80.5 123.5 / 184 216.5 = -0.96 keV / 2.66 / 2.77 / 2.75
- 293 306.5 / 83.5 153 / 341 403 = -0.62 keV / 2.71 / 2.78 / 2.64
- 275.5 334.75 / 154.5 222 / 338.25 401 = -1.59 keV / 2.74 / 2.74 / 2.63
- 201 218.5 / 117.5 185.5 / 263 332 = -0.43 keV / 2.75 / 2.76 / 2.62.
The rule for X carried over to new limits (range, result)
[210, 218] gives 2.8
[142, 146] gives 2.8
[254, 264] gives 1.35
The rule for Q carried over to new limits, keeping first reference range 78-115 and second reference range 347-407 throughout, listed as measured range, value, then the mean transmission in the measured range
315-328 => -0.07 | 2.8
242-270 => 0.45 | 1.75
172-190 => -0.05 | 2.77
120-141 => -0.04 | 2.74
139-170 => -0.05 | 2.76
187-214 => -0.04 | 2.75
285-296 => -0.02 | 2.69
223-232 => -0.04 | 2.75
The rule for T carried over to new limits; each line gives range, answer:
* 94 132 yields 2.68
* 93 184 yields 2.73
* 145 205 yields 2.74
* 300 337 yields 2.78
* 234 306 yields 2.3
